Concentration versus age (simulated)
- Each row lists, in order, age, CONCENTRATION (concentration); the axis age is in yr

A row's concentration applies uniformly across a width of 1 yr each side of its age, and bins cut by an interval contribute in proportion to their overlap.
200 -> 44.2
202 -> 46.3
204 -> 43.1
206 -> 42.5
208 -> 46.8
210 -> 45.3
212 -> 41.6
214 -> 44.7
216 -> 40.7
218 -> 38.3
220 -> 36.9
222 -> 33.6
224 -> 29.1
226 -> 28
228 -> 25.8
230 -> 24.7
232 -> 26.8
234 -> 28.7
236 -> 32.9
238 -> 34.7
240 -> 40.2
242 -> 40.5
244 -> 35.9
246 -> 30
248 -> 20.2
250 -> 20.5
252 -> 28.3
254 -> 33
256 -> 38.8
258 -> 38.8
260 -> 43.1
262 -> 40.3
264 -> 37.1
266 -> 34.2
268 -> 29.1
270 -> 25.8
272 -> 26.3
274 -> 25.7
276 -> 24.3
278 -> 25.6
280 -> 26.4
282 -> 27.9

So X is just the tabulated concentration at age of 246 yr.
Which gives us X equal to 30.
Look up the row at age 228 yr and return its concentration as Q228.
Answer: 25.8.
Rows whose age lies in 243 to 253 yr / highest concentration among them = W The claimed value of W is 35.9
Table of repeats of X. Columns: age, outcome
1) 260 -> 43.1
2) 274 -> 25.7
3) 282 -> 27.9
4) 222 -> 33.6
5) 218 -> 38.3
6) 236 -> 32.9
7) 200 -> 44.2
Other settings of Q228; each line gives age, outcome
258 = 38.8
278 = 25.6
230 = 24.7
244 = 35.9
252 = 28.3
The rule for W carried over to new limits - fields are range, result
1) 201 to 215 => 46.8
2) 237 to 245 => 40.5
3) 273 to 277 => 25.7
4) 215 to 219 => 40.7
